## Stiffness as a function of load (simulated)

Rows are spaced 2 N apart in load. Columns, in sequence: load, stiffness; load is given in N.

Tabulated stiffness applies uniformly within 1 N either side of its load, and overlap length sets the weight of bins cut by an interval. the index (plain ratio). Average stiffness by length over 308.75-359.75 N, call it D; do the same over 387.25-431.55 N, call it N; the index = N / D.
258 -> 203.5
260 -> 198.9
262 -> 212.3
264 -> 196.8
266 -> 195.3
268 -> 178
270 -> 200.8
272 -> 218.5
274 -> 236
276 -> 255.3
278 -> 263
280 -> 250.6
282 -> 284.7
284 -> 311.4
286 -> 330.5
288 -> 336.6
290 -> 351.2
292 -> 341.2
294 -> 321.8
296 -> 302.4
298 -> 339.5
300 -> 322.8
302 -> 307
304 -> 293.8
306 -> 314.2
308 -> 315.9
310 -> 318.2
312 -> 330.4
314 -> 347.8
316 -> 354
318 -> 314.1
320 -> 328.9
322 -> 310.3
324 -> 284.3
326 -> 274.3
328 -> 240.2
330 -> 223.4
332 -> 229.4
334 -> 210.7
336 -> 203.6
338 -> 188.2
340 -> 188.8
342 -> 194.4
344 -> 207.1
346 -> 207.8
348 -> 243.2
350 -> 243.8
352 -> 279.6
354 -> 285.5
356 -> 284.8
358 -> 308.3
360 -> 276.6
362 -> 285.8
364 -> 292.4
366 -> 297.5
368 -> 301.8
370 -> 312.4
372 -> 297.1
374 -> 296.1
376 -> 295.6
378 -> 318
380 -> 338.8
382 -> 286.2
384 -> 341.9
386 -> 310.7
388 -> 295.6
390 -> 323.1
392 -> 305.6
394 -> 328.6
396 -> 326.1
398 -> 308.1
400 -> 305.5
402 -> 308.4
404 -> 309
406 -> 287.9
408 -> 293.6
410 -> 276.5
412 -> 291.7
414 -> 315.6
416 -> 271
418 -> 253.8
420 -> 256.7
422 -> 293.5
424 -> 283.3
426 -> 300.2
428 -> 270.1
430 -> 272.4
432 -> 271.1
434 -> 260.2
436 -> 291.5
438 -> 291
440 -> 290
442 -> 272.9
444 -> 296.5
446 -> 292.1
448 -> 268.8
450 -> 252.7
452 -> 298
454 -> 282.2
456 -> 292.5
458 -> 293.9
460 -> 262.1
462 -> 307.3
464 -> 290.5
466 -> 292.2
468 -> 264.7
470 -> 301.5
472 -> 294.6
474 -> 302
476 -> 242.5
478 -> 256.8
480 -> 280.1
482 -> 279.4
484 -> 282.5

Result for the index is 1.1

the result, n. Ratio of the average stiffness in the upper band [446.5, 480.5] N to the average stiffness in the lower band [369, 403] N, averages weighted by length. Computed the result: 0.90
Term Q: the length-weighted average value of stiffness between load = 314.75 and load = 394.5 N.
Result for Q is 278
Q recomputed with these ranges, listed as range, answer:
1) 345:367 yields 273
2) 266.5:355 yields 274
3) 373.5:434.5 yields 297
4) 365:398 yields 311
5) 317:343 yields 245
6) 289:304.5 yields 323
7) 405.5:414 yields 291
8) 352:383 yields 298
